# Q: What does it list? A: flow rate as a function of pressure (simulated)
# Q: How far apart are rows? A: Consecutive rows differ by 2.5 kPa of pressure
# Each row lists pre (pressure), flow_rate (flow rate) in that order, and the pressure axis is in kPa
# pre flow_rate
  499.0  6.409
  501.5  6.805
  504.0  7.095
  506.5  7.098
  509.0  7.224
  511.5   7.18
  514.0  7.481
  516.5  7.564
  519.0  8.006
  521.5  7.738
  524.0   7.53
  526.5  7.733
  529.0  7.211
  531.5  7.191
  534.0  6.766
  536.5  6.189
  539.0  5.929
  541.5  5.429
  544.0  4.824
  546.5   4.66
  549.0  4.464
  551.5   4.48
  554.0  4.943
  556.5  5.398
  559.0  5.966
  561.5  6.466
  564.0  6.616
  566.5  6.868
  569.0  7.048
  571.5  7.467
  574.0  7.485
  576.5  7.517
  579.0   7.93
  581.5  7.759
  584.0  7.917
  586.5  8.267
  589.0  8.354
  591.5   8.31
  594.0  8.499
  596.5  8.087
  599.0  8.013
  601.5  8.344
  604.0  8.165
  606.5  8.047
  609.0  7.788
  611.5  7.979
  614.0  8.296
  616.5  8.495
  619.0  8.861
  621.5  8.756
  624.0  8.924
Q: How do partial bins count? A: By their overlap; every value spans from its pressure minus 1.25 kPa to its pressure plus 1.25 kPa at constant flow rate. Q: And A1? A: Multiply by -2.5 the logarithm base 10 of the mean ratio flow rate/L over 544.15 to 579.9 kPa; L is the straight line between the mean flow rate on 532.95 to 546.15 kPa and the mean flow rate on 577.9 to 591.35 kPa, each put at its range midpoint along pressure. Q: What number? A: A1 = 0.13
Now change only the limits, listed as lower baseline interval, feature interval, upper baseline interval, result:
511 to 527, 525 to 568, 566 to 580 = 0.25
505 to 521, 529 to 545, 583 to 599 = 0.24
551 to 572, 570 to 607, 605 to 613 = -0.12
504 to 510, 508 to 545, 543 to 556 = -0.15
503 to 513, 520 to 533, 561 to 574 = -0.06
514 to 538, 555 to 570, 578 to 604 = 0.22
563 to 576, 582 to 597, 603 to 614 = -0.09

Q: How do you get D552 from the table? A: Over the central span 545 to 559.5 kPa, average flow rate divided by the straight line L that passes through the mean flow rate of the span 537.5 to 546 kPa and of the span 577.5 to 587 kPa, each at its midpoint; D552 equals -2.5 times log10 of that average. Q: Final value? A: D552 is 0.22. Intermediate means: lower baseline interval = 5.35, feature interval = 4.93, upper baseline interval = 7.93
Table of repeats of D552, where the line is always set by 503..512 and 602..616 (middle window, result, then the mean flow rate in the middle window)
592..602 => -0.034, 8.23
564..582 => 0.056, 7.37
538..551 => 0.436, 5.01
